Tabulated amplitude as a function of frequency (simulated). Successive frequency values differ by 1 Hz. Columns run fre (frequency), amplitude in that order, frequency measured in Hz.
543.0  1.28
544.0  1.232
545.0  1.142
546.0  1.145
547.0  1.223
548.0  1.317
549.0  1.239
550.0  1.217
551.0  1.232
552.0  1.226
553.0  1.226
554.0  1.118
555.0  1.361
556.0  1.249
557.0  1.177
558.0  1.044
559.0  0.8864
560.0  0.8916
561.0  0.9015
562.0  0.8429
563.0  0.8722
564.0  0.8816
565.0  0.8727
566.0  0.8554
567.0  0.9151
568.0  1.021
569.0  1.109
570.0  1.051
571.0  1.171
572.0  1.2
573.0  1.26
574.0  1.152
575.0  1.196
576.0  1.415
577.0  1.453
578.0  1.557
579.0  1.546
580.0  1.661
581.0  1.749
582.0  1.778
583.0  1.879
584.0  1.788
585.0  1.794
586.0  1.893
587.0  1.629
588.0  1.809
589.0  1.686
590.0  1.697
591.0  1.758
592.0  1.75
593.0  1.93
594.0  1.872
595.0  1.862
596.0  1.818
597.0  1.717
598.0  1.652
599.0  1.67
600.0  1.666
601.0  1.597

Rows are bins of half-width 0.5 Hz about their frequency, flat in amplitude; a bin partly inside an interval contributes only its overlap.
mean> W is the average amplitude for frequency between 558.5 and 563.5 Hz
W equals 0.879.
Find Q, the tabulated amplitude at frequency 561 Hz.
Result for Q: 0.9015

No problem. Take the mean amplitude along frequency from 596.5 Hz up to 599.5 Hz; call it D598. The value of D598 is 1.68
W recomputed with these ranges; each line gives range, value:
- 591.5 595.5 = 1.85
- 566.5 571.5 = 1.05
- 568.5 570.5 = 1.08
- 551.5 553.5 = 1.23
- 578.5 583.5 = 1.72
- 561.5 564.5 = 0.866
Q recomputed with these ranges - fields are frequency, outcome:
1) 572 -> 1.2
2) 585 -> 1.794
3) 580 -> 1.661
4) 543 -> 1.28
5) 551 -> 1.232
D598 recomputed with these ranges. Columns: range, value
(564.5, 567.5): 0.881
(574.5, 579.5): 1.43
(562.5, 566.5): 0.87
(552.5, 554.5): 1.17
